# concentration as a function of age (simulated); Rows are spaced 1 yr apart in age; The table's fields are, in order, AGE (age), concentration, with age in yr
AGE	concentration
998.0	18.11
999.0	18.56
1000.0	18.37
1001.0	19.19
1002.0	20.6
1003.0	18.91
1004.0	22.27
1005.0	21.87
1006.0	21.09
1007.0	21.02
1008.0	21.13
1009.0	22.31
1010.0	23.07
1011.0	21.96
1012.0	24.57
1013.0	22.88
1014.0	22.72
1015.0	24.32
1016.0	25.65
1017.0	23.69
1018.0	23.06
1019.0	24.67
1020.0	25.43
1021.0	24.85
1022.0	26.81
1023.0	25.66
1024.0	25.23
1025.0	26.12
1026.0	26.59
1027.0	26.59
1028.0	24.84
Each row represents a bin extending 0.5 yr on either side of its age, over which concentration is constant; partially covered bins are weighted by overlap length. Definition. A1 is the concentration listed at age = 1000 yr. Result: 18.37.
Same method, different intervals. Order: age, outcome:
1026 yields 26.59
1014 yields 22.72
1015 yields 24.32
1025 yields 26.12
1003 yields 18.91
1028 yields 24.84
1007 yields 21.02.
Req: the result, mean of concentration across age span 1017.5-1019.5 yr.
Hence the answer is 23.9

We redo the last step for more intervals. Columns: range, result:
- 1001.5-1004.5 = 20.6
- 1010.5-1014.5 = 23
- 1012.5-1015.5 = 23.3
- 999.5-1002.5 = 19.4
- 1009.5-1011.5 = 22.5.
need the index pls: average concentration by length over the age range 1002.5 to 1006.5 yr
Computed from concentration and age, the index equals 21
